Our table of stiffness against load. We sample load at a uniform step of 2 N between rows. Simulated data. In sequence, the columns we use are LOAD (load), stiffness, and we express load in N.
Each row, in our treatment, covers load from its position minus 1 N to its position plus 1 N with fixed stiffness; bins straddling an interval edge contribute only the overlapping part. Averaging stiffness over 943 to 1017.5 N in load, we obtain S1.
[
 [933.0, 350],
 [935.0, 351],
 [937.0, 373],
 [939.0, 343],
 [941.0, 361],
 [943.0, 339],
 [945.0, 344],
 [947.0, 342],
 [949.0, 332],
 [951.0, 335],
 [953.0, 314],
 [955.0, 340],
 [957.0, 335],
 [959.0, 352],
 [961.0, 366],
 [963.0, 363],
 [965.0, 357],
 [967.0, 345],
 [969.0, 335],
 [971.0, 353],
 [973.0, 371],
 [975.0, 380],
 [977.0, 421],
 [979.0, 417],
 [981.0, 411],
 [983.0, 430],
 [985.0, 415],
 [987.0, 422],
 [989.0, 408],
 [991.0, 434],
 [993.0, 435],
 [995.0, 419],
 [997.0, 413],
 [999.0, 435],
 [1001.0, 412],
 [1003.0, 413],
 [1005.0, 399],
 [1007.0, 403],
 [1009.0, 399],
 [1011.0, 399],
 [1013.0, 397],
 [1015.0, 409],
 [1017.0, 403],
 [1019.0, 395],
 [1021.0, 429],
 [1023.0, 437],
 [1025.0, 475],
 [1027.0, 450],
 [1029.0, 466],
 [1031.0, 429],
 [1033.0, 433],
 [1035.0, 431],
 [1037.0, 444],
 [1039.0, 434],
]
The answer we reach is 385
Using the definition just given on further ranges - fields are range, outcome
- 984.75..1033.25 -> 421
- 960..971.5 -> 353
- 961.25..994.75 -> 394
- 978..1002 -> 421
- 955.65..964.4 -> 354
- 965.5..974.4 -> 353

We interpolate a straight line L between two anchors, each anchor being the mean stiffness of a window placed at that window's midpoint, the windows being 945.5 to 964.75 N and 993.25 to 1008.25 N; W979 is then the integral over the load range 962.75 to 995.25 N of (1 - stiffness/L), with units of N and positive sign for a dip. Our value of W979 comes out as -1.2 N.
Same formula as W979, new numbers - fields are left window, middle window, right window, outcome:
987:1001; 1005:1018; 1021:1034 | 1.01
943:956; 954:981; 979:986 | 1.04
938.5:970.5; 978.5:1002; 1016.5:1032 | -1.78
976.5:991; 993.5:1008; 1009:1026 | 0.13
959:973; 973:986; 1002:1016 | -1.39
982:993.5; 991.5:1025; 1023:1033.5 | 1.72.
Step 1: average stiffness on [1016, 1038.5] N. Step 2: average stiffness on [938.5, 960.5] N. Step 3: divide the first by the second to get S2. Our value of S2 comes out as 1.28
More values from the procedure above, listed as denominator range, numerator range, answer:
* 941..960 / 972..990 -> 1.21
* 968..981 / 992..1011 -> 1.08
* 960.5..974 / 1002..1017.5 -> 1.13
